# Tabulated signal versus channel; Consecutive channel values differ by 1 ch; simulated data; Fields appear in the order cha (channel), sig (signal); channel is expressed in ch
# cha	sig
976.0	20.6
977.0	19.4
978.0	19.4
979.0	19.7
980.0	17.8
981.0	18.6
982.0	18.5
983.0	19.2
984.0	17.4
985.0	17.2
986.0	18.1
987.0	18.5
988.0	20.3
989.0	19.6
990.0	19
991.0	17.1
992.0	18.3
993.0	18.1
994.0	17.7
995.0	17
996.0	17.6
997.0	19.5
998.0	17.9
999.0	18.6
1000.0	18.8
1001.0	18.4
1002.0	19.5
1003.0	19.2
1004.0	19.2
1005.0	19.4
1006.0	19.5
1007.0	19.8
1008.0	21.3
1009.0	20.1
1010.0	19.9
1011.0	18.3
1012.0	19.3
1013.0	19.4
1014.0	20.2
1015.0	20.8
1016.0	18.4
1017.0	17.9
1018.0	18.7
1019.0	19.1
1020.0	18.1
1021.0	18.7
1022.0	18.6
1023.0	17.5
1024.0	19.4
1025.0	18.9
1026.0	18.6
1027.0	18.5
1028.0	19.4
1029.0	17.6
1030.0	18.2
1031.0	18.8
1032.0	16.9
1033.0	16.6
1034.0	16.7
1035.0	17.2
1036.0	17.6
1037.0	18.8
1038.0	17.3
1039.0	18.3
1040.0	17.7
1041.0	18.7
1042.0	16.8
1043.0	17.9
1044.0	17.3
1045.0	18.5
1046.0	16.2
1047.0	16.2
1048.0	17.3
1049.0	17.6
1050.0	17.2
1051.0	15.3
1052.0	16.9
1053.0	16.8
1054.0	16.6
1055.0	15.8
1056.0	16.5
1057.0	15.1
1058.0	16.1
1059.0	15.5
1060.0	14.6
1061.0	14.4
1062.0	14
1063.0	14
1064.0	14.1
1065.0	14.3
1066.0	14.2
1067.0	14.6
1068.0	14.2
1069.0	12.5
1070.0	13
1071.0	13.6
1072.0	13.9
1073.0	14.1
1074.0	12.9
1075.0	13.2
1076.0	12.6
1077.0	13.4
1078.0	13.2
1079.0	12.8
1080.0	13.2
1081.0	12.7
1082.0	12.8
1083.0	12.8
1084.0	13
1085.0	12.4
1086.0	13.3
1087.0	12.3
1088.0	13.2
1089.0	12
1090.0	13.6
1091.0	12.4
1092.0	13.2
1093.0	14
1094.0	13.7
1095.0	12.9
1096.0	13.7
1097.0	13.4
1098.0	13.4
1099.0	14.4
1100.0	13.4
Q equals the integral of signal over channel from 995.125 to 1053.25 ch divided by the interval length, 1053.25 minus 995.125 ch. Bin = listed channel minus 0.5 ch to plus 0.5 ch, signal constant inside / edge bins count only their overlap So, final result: 18.3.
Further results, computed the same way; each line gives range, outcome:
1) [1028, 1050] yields 17.6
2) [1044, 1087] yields 14.6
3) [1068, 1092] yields 13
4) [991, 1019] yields 19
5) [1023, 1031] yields 18.6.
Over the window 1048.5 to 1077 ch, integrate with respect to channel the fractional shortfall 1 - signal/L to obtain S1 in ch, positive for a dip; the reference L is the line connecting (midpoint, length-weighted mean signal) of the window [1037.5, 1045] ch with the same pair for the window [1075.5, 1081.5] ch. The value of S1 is 0.5 ch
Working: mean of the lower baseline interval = 17.8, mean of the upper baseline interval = 13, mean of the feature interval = 14.7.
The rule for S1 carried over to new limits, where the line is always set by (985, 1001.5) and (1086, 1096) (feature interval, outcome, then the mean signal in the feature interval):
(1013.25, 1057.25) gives -4.58 ch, 17.8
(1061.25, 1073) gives 0.41 ch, 13.9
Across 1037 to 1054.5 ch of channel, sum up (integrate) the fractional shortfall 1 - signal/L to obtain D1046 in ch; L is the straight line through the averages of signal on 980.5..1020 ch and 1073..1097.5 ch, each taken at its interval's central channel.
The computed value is -1.7 ch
